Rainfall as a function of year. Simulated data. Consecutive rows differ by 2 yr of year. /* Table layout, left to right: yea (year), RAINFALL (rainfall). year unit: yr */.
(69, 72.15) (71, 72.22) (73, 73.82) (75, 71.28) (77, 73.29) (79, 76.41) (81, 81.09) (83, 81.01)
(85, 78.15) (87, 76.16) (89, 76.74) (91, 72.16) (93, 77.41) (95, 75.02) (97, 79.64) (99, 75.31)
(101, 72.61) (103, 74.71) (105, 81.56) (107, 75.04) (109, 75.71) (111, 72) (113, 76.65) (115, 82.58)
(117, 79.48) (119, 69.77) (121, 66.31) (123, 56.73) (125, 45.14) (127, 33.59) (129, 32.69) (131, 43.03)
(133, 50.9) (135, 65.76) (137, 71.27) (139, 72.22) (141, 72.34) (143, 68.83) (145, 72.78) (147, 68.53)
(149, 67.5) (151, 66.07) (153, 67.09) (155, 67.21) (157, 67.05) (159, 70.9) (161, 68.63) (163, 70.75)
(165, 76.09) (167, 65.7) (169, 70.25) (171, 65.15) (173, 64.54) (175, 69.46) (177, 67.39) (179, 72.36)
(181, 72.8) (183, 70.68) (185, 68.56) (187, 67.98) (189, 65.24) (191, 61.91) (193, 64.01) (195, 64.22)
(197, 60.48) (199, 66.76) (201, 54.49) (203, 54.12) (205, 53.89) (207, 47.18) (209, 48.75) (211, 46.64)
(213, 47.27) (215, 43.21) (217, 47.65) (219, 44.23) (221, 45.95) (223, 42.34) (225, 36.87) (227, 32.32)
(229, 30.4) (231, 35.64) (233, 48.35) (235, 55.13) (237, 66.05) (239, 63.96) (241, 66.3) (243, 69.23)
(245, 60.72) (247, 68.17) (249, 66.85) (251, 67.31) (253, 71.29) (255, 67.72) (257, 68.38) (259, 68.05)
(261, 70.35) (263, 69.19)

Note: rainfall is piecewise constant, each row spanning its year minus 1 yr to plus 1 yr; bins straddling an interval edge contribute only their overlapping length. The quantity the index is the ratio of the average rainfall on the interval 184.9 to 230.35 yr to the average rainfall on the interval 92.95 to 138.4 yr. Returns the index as 0.77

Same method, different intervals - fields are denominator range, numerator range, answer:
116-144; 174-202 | 1.12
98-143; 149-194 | 1.04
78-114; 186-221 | 0.72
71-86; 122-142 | 0.71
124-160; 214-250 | 0.84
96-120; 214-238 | 0.58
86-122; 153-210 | 0.86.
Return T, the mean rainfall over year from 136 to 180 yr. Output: 69.2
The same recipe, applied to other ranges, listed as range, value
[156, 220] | 61.8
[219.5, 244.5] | 49.5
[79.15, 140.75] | 69.2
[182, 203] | 63.9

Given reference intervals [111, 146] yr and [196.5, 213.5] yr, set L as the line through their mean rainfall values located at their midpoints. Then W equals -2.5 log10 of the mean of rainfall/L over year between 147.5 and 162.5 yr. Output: -0.15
